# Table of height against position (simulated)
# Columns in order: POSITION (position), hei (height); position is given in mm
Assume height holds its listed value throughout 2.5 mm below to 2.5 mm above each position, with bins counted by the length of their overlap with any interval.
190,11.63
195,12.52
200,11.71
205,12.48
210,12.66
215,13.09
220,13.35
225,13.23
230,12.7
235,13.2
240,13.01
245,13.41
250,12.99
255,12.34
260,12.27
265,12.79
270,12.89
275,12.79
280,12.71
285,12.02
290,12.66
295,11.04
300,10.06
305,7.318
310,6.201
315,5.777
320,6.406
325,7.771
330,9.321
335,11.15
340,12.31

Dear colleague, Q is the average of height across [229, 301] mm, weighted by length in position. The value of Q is 12.5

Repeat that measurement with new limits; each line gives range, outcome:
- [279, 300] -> 11.8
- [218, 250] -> 13.1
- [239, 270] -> 12.8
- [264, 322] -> 10.2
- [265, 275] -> 12.8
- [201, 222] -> 12.8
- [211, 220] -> 13.1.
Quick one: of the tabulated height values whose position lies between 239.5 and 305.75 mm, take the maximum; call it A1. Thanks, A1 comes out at 13.41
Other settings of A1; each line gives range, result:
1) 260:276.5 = 12.89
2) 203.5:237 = 13.35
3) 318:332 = 9.321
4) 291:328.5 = 11.04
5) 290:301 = 12.66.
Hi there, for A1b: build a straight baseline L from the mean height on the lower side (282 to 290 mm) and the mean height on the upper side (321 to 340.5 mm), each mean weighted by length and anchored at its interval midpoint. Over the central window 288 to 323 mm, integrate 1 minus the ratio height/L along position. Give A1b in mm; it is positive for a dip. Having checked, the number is 8.77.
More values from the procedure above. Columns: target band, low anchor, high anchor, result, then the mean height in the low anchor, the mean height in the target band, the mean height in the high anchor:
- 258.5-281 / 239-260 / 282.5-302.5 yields -0.97 mm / 12.9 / 12.7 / 11.4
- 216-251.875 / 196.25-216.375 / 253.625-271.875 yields -1.76 mm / 12.5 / 13.1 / 12.6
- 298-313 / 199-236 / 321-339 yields 3.62 mm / 12.8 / 7.72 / 9.4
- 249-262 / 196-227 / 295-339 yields -1.90 mm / 12.7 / 12.5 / 8.32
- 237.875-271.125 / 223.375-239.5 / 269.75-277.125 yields 0.28 mm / 13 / 12.8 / 12.8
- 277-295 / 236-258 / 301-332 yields -4.72 mm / 12.9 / 12.3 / 7.24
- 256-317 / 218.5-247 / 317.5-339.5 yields 0.73 mm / 13.1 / 10.8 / 8.99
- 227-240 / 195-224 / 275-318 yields -1.18 mm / 12.7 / 13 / 9.86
